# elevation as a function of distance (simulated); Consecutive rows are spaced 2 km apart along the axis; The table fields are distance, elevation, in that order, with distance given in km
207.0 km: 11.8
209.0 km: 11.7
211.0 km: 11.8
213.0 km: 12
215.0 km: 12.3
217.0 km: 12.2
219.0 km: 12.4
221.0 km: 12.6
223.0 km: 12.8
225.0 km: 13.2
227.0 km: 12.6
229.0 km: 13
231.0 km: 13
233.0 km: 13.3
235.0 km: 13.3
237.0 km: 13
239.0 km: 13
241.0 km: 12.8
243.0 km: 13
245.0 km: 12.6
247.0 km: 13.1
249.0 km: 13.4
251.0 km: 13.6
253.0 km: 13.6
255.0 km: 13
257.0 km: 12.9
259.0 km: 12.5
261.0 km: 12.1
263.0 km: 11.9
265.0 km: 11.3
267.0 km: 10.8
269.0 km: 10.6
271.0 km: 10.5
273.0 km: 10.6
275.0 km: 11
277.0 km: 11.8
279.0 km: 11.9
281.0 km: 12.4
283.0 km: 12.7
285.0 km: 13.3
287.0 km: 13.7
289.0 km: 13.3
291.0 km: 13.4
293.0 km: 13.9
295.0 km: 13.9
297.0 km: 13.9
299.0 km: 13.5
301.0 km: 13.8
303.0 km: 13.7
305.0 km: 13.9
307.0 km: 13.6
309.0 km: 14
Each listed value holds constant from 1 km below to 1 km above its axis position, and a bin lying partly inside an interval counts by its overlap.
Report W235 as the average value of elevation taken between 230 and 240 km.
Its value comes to 13.1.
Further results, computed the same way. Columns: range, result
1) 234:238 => 13.2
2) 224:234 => 13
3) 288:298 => 13.7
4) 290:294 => 13.7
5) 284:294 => 13.5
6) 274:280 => 11.6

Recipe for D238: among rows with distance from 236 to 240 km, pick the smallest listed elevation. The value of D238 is 13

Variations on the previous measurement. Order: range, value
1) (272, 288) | 10.6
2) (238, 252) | 12.6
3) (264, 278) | 10.5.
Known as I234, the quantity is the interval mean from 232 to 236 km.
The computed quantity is 13.3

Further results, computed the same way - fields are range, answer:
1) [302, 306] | 13.8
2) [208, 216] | 11.9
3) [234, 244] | 13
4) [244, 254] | 13.3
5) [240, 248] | 12.9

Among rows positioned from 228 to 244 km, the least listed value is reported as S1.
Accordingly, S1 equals 12.8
